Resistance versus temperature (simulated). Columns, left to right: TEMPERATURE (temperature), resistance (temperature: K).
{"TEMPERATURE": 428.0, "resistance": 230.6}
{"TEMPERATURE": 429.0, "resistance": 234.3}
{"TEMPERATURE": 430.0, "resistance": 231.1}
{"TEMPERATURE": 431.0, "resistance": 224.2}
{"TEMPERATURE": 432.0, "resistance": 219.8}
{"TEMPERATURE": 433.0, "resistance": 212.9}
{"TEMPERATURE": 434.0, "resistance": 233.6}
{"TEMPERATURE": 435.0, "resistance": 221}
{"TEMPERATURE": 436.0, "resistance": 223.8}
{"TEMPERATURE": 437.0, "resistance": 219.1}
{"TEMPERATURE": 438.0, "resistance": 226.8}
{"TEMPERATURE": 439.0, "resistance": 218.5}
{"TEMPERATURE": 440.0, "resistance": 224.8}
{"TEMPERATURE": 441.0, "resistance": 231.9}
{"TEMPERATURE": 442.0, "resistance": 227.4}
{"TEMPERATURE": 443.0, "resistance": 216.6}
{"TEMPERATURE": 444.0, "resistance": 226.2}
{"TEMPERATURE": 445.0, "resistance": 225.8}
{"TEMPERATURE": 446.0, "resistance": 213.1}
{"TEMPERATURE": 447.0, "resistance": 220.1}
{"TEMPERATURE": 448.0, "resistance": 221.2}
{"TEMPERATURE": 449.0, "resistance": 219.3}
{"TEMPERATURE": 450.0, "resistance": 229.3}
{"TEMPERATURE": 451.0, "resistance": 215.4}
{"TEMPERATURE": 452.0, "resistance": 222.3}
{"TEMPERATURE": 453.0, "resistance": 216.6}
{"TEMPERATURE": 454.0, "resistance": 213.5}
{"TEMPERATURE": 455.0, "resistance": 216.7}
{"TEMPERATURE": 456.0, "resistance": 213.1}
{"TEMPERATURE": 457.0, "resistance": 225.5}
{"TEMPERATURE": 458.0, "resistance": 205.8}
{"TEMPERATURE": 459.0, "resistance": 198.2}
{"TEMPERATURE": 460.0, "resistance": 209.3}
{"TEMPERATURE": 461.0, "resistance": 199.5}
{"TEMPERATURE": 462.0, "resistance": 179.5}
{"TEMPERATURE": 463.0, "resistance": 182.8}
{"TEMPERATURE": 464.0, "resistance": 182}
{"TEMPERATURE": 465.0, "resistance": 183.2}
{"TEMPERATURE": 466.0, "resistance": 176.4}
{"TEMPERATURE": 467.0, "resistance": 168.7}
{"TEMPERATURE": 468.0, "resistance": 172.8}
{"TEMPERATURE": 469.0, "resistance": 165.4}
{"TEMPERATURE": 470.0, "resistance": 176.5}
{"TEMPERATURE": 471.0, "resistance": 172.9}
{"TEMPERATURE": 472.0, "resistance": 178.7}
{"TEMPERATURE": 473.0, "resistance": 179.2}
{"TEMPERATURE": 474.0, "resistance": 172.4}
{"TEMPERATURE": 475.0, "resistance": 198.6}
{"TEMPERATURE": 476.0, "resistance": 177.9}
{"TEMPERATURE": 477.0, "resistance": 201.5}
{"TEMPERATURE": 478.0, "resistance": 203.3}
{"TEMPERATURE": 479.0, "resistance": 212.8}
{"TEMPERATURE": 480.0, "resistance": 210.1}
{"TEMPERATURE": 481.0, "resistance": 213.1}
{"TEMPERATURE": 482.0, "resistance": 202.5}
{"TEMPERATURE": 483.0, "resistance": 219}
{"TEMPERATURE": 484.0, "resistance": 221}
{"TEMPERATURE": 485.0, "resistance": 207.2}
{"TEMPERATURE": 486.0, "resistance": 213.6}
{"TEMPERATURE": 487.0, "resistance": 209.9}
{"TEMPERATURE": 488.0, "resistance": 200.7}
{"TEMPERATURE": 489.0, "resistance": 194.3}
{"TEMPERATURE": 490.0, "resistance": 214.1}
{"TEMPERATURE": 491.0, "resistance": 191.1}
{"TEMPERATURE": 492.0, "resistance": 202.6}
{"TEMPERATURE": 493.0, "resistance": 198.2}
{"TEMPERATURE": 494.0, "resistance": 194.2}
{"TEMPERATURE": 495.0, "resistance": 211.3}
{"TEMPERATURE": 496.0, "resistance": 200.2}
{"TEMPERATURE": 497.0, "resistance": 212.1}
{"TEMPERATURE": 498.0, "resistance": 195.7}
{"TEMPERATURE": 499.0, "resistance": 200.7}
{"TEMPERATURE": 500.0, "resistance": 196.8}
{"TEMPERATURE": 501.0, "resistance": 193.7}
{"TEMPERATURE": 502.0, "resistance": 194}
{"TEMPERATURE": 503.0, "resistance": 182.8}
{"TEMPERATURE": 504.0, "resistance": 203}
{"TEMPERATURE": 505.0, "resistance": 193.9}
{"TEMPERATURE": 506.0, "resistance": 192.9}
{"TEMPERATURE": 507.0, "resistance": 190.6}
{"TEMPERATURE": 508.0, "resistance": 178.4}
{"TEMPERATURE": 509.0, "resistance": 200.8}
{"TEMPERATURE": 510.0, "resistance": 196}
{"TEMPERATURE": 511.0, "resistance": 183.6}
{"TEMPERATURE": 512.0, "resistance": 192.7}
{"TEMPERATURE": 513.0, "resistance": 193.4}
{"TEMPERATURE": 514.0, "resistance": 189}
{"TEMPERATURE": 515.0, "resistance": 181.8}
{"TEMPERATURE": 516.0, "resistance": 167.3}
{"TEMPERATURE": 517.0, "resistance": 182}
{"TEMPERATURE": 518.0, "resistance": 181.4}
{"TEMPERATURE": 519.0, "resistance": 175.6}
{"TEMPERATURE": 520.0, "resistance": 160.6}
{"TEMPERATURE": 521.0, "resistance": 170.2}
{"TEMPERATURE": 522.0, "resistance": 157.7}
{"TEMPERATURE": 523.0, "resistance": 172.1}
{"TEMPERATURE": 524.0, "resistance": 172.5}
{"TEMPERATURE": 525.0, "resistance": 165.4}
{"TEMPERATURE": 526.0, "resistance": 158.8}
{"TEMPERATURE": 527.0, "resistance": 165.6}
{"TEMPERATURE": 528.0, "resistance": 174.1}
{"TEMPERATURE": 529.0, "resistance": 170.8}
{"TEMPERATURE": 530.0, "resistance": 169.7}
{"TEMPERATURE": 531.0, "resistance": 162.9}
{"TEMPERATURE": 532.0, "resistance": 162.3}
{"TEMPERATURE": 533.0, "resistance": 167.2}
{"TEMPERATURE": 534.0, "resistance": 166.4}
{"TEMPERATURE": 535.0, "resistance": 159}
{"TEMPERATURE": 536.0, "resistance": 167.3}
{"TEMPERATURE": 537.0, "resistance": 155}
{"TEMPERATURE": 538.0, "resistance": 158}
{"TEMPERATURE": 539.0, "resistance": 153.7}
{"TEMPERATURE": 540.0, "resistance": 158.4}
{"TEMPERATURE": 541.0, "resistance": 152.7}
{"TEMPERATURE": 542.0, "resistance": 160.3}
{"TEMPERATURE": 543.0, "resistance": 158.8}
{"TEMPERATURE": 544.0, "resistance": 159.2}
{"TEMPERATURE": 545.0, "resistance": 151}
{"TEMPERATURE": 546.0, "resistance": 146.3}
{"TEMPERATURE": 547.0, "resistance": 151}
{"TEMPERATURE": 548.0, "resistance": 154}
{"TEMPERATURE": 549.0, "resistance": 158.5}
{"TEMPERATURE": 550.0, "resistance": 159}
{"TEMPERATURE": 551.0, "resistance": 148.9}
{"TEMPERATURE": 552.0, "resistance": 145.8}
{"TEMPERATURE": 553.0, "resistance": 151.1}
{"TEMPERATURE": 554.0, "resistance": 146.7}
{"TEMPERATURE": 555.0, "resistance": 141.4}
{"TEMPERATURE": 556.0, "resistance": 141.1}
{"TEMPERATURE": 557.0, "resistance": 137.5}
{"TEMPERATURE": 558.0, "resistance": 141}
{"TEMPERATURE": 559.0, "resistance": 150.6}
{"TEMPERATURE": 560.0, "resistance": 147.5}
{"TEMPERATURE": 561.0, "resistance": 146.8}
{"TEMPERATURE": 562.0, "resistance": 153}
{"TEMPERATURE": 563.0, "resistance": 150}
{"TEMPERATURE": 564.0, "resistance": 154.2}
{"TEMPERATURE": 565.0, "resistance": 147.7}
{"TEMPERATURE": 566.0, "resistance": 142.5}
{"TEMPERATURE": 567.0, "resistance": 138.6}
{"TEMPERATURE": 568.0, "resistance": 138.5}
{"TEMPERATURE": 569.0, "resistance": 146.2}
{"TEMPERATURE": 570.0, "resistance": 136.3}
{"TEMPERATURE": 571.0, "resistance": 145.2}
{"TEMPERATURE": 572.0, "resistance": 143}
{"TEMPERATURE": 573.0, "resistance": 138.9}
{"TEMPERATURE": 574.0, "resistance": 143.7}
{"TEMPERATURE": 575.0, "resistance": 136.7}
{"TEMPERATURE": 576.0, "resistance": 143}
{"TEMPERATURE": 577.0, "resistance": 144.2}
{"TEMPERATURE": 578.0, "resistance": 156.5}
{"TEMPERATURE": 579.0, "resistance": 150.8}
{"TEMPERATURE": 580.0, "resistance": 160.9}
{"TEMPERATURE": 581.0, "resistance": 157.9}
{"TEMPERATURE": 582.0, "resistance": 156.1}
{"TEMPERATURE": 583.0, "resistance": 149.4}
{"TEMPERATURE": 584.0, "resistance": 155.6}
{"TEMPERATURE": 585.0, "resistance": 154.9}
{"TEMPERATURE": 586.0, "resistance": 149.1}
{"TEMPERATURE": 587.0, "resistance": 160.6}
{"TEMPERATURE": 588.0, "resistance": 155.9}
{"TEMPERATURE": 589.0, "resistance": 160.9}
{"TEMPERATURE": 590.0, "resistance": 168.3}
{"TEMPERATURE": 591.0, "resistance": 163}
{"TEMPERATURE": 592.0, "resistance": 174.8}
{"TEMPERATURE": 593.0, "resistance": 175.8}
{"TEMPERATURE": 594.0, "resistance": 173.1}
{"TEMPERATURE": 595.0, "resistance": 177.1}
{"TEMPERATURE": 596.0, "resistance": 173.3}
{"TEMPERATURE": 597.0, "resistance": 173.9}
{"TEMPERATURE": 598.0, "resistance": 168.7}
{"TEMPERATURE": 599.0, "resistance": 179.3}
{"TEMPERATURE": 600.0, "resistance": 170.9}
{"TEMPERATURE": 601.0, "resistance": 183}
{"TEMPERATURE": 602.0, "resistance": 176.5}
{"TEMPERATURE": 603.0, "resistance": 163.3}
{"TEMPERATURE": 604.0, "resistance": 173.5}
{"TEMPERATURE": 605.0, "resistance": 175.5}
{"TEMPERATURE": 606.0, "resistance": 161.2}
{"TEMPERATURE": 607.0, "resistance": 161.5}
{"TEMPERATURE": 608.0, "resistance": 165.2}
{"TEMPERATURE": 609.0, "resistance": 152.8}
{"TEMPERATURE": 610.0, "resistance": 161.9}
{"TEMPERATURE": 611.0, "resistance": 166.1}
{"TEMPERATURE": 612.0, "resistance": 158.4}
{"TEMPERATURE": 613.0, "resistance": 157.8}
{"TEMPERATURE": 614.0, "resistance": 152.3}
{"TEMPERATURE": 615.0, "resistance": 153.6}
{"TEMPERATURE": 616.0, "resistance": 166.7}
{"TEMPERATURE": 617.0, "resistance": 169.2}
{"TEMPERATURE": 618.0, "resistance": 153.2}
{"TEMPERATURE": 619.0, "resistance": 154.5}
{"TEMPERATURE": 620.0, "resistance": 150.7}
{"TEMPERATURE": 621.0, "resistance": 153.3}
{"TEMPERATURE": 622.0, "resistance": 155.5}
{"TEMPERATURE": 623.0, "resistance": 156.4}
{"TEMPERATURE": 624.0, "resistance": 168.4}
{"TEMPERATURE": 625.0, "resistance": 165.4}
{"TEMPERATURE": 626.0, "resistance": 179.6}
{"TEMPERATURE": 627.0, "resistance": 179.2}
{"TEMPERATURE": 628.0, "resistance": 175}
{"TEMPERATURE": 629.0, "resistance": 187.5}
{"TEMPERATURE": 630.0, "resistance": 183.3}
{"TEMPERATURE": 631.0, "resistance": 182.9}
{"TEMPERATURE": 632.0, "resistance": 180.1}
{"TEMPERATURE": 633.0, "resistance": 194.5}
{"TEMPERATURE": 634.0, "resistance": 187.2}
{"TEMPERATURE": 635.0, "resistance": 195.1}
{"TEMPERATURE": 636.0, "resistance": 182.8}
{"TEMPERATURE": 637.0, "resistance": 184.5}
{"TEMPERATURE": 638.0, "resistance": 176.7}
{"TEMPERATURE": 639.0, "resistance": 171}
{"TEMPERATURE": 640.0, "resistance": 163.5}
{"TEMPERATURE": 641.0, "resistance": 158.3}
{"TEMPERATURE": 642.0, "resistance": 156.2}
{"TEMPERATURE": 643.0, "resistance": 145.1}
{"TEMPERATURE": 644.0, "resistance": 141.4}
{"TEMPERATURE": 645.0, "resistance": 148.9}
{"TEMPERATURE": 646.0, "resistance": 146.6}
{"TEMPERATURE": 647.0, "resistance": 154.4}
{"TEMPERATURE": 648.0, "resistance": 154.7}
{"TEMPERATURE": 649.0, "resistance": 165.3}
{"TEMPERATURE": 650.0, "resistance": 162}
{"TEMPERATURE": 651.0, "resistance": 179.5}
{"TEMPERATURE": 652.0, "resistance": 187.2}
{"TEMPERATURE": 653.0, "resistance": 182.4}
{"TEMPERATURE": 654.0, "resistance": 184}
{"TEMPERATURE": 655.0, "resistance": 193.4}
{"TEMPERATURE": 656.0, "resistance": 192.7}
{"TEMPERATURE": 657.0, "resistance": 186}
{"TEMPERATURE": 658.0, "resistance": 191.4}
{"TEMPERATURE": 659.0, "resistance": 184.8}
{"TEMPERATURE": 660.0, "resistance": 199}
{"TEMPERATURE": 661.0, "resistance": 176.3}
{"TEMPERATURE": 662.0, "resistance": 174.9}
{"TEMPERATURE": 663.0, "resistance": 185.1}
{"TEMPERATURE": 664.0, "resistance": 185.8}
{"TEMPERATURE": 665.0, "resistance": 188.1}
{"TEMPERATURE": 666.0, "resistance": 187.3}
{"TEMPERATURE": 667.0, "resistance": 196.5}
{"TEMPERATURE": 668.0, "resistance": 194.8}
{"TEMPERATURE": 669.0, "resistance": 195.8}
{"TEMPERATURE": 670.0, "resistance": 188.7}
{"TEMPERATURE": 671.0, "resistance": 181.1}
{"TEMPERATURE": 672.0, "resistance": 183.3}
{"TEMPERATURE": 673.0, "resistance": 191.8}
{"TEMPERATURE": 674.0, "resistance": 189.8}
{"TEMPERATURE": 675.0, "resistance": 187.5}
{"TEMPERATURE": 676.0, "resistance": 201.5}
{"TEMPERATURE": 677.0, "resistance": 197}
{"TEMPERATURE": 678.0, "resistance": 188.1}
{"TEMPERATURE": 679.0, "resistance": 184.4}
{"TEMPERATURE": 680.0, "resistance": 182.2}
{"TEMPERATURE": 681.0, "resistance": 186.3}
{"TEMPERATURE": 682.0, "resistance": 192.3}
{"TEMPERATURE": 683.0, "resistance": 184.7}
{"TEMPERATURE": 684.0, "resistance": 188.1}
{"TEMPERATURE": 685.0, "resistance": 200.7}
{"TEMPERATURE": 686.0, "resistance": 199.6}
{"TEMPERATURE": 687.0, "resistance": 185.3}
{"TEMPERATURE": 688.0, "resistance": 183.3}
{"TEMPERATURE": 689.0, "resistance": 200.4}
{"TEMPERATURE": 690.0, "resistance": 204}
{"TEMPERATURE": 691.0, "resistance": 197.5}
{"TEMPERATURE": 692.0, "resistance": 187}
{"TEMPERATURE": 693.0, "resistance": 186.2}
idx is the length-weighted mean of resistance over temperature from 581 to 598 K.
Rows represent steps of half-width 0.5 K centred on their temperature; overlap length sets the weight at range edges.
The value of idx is 164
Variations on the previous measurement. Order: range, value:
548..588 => 148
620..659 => 172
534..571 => 150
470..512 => 198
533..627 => 157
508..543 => 171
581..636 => 167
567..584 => 147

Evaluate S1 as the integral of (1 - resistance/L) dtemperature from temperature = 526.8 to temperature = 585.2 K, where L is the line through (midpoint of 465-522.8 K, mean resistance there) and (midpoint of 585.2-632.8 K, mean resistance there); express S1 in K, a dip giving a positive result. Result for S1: 8.6 K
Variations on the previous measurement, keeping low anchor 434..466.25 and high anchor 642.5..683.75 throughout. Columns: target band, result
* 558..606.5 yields 9.06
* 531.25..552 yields 4.40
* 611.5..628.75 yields 2.34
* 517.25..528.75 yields 1.90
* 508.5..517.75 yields 0.75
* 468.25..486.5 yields 1.18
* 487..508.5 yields 0.89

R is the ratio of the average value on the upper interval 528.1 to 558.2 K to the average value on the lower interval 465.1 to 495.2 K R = 0.8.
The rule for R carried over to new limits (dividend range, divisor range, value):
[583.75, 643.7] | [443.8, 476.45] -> 0.85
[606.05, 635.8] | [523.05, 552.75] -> 1.05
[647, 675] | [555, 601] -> 1.19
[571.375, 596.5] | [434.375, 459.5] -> 0.71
